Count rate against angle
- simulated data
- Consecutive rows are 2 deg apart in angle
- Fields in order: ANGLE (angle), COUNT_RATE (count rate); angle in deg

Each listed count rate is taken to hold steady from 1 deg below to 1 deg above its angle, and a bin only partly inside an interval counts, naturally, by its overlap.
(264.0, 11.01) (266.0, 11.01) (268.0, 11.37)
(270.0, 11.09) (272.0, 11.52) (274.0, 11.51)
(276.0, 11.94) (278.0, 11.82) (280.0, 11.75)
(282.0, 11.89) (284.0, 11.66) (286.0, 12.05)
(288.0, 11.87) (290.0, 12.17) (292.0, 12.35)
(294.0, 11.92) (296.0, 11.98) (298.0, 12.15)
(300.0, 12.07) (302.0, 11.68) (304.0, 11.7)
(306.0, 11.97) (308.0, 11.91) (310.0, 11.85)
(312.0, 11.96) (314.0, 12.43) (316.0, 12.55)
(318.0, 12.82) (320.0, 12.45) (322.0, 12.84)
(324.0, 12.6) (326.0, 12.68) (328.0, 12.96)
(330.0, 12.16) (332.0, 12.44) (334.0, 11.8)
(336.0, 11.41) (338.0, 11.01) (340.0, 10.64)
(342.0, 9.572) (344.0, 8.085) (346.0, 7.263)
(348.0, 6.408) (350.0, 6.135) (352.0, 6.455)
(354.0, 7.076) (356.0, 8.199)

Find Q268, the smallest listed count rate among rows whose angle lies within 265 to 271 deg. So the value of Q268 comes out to 11.01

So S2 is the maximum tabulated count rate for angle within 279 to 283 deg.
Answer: 11.89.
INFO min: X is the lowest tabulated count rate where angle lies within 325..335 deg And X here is 11.8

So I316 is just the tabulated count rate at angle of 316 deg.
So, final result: 12.55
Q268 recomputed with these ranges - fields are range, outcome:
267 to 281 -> 11.09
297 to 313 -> 11.68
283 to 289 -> 11.66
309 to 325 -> 11.85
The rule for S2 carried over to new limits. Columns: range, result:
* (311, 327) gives 12.84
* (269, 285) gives 11.94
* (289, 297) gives 12.35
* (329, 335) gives 12.44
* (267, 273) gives 11.52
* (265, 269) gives 11.37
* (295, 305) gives 12.15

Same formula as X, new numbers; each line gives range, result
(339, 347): 7.263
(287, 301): 11.87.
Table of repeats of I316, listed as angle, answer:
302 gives 11.68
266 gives 11.01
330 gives 12.16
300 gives 12.07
